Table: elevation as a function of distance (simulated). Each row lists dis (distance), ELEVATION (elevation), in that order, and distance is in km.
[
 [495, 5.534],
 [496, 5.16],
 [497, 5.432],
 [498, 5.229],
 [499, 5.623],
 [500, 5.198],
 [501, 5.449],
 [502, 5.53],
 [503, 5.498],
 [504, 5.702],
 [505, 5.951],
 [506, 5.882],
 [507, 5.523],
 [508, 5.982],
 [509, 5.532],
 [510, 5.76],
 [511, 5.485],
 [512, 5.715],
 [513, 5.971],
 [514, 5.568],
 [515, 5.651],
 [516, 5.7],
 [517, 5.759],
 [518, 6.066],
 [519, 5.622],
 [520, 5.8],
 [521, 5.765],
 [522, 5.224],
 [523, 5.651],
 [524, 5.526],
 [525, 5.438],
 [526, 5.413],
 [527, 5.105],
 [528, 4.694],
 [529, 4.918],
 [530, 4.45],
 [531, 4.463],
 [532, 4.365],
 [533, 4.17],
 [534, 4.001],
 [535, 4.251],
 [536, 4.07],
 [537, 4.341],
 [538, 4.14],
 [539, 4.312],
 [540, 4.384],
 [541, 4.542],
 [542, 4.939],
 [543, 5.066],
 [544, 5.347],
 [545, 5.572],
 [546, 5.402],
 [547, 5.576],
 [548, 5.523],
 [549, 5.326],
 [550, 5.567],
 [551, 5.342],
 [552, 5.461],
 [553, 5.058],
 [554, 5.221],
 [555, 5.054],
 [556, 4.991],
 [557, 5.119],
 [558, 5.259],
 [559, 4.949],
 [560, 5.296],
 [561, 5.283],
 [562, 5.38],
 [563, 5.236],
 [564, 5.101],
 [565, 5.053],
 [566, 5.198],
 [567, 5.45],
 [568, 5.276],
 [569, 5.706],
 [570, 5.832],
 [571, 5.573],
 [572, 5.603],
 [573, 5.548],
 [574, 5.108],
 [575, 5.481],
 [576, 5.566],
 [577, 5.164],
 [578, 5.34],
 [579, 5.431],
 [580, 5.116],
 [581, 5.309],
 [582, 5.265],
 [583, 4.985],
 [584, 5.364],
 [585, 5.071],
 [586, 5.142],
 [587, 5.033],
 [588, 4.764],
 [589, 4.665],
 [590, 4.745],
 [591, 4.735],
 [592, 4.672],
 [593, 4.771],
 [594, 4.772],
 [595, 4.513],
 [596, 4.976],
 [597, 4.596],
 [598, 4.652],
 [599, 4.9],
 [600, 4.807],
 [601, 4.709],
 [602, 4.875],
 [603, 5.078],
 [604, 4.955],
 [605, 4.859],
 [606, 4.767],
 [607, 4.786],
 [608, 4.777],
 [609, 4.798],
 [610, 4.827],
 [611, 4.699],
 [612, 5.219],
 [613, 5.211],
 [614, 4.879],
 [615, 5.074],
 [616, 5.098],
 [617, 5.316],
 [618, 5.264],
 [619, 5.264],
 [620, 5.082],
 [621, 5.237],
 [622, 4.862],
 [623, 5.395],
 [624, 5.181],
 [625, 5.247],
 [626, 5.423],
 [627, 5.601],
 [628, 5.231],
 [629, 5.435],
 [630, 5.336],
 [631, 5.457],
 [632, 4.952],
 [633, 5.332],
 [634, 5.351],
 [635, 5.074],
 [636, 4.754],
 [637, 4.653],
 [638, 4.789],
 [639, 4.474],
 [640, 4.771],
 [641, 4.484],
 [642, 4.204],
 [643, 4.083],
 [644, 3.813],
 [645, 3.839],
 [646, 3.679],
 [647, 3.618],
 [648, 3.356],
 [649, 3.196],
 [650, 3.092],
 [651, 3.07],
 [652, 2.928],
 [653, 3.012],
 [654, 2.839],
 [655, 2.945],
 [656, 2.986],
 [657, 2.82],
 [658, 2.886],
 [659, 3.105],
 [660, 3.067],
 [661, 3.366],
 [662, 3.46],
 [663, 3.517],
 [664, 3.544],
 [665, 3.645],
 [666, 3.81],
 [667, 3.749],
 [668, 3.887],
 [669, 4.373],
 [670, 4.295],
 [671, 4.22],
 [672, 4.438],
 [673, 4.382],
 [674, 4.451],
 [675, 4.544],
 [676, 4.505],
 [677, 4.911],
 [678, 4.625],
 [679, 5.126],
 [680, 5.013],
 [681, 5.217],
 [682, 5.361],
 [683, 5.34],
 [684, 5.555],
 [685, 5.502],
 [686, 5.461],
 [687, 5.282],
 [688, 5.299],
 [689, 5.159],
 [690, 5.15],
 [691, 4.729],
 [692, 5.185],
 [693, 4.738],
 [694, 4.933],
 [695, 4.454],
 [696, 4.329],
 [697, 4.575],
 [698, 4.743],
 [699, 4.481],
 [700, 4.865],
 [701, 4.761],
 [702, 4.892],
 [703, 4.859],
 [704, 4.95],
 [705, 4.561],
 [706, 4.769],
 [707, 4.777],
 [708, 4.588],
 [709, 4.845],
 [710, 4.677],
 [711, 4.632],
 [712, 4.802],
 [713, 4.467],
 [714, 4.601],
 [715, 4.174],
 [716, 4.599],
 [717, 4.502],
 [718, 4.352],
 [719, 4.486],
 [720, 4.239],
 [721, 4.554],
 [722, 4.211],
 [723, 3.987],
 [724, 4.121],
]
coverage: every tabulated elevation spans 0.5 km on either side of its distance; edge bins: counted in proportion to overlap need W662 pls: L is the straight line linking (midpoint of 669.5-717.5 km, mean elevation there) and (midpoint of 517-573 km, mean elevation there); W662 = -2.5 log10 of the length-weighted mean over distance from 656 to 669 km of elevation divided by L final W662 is 0.38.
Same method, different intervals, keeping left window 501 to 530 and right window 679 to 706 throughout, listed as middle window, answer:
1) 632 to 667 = 0.33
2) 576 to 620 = 0.07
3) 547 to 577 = 0.02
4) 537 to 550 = 0.10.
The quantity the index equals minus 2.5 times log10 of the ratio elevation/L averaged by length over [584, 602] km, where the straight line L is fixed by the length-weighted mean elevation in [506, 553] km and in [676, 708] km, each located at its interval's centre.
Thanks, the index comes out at 0.06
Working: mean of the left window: 5.19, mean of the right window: 4.94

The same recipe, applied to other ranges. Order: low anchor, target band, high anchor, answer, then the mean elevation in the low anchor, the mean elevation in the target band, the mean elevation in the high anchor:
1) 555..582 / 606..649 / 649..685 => -0.08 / 5.32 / 4.84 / 3.96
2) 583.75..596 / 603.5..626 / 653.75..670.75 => -0.16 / 4.85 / 5.04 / 3.45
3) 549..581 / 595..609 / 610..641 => 0.08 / 5.31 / 4.81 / 5.11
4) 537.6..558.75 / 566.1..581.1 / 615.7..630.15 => -0.06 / 5.11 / 5.43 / 5.27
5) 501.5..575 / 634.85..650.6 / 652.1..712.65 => 0.14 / 5.25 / 4.09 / 4.41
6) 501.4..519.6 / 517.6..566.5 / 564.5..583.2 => 0.10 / 5.72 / 5.06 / 5.37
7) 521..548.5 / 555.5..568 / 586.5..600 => -0.08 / 4.86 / 5.2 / 4.76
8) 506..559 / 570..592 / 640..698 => -0.08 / 5.18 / 5.19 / 4.17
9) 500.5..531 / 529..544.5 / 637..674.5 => 0.17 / 5.53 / 4.47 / 3.69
